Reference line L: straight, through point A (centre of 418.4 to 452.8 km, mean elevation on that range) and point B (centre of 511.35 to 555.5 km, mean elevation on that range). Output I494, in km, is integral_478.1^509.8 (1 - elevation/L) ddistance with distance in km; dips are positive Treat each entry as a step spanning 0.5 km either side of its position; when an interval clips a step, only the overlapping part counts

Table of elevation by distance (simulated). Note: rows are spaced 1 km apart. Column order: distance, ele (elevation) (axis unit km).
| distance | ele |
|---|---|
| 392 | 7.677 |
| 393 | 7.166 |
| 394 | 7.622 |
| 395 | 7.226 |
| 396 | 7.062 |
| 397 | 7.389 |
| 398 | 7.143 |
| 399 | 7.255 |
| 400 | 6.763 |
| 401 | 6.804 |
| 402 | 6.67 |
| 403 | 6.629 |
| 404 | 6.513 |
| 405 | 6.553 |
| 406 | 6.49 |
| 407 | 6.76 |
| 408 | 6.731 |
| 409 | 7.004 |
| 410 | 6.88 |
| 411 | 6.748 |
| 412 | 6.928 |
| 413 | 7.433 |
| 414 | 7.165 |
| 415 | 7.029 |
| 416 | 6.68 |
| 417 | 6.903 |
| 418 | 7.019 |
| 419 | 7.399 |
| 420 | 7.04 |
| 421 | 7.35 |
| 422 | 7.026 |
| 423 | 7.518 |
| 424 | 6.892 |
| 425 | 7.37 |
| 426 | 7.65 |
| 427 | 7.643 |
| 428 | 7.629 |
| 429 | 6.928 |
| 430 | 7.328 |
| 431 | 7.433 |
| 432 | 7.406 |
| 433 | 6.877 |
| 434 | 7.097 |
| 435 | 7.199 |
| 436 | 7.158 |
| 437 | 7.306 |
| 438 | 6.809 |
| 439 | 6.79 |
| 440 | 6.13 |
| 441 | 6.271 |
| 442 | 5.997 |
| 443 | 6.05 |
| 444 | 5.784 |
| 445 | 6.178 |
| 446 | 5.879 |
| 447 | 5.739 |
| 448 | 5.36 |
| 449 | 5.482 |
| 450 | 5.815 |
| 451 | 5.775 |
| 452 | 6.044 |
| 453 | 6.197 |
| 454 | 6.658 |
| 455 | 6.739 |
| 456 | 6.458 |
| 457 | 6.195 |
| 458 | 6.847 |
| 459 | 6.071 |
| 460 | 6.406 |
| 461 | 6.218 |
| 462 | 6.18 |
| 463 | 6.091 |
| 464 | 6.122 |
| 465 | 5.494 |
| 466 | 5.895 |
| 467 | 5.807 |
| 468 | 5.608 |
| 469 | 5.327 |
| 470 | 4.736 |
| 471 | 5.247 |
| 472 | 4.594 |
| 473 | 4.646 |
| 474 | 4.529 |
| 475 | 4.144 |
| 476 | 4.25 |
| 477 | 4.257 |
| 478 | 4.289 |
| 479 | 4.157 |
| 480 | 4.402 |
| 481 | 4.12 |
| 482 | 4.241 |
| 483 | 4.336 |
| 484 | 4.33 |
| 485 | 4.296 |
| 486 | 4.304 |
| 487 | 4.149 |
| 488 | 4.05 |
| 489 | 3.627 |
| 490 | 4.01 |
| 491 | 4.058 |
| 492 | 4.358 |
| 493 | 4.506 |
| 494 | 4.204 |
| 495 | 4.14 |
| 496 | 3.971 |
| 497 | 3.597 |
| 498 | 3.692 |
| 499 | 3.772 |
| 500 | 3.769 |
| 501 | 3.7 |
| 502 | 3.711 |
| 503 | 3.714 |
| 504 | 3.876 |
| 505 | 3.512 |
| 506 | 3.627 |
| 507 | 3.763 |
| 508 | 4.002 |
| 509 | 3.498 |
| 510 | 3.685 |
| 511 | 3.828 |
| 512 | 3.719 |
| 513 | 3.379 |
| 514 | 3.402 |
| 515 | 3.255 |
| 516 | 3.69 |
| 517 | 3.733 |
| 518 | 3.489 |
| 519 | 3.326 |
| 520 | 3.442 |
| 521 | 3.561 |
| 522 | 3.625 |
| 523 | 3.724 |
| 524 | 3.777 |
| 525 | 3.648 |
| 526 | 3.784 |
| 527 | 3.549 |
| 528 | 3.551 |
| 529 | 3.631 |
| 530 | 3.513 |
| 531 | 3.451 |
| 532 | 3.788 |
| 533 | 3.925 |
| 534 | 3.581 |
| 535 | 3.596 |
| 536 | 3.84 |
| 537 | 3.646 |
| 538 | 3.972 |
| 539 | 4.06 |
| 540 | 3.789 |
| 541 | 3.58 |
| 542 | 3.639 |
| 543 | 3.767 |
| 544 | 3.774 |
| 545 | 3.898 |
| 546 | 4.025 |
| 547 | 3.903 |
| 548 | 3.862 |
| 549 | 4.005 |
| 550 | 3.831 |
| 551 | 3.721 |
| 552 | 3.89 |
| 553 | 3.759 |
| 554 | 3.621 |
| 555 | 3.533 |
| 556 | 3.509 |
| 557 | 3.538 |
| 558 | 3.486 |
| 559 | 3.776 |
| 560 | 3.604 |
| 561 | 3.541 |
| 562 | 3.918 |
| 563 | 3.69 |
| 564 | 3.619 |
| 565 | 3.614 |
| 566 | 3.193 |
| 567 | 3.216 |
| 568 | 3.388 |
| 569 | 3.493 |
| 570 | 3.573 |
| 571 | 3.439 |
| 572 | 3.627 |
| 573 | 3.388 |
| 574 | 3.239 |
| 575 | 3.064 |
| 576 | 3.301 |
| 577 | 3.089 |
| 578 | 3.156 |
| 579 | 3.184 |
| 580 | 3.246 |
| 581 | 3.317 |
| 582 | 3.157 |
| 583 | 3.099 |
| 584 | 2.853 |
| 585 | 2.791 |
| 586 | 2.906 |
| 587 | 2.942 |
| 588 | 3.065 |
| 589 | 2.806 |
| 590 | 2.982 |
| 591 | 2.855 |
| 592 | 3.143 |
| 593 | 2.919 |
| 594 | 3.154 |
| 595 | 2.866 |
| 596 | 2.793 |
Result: 6.0 km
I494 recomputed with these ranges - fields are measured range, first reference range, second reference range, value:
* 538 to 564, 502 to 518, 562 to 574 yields -1.6 km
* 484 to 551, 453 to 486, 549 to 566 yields 9.1 km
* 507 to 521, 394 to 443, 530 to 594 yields 3.2 km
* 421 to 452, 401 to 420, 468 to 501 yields -3.7 km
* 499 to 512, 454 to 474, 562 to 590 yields 3.0 km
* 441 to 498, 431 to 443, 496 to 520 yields 2.6 km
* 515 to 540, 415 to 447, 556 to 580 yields 4.5 km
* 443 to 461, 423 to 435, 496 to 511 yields 0.2 km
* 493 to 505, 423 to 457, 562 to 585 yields 3.1 km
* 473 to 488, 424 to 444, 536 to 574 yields 3.7 km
